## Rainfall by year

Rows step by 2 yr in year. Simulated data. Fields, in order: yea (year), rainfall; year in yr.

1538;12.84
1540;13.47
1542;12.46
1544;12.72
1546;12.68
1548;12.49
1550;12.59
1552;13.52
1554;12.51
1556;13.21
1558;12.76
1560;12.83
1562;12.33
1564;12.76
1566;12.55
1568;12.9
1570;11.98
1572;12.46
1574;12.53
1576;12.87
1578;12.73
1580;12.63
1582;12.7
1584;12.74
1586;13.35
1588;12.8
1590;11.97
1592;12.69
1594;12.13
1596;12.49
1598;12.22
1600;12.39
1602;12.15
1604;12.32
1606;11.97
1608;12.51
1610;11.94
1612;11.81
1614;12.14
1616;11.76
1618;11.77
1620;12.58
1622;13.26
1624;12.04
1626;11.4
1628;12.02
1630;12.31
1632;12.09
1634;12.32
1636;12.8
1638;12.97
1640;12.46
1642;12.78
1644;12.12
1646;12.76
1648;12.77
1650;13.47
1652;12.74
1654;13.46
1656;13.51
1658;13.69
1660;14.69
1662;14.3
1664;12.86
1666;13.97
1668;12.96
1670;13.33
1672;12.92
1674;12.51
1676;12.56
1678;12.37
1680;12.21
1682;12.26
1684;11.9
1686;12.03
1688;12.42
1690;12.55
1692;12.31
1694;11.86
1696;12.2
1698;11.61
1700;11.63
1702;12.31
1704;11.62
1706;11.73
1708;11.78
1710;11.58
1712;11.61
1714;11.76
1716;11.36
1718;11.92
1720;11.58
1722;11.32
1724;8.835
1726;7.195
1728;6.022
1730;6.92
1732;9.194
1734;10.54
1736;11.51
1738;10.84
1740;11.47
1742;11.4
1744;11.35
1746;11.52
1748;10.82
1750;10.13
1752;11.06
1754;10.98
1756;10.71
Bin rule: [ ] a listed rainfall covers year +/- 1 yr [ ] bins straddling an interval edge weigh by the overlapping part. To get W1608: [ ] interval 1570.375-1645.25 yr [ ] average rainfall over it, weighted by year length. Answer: 12.4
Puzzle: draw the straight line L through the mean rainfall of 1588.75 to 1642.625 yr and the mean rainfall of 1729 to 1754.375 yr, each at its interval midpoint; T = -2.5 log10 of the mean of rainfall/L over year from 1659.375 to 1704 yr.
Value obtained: -0.11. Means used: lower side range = 12.3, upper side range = 10.6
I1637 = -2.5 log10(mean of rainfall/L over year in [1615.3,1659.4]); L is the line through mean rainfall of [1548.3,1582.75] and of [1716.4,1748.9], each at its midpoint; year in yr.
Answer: -0.09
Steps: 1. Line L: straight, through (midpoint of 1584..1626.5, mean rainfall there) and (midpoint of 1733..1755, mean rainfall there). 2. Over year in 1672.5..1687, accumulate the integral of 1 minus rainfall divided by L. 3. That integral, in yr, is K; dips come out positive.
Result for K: -0.8 yr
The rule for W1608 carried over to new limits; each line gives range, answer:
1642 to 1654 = 12.8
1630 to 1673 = 13.1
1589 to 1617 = 12.2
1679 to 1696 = 12.2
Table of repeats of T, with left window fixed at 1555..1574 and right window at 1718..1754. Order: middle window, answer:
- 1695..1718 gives -0.11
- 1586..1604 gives -0.02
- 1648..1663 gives -0.20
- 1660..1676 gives -0.19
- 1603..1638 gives -0.03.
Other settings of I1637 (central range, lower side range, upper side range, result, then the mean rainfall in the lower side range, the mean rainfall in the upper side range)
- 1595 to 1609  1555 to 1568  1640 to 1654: 0.04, 12.8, 12.8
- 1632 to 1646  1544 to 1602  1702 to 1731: -0.08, 12.6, 10.4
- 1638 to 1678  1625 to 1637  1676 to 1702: -0.08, 12.2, 12.1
